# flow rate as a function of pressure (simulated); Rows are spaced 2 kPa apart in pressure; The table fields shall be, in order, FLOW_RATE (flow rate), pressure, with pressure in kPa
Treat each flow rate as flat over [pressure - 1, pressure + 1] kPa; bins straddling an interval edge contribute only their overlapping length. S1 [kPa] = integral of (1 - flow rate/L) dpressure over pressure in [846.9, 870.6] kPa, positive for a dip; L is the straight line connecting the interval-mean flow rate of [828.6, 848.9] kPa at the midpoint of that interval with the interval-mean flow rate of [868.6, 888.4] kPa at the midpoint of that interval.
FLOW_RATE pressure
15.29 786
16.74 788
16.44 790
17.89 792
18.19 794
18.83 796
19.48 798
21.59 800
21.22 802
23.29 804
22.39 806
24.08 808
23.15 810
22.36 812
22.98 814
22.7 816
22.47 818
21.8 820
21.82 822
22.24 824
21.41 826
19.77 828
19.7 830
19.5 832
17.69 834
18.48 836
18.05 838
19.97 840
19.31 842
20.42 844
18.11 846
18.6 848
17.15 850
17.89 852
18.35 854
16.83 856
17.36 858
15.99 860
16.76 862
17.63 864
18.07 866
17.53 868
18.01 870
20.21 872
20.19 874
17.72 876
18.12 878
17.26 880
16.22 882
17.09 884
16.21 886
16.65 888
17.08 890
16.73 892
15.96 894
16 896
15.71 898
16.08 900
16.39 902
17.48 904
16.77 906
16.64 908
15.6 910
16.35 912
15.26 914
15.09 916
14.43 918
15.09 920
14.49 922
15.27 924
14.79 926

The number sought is 1.14 kPa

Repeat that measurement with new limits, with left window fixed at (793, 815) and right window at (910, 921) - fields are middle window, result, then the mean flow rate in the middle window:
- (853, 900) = 0.6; 17.3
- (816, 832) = -0.6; 21.3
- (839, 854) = 0.3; 18.8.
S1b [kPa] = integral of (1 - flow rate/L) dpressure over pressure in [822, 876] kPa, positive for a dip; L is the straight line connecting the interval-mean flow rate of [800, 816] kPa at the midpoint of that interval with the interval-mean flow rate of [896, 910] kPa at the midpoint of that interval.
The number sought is 3.4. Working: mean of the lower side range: 22.7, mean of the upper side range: 16.4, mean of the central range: 18.7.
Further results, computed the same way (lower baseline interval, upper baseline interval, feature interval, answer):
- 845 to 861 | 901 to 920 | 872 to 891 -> -0.9 kPa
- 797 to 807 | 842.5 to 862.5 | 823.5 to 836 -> -0.2 kPa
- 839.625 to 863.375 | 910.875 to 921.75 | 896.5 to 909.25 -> -0.6 kPa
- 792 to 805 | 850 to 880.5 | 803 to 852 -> -3.7 kPa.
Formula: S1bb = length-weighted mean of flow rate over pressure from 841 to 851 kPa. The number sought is 18.7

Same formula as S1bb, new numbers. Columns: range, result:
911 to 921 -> 15.2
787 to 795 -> 17.3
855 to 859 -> 17.1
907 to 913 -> 16.2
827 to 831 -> 19.7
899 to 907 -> 16.7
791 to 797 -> 18.3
